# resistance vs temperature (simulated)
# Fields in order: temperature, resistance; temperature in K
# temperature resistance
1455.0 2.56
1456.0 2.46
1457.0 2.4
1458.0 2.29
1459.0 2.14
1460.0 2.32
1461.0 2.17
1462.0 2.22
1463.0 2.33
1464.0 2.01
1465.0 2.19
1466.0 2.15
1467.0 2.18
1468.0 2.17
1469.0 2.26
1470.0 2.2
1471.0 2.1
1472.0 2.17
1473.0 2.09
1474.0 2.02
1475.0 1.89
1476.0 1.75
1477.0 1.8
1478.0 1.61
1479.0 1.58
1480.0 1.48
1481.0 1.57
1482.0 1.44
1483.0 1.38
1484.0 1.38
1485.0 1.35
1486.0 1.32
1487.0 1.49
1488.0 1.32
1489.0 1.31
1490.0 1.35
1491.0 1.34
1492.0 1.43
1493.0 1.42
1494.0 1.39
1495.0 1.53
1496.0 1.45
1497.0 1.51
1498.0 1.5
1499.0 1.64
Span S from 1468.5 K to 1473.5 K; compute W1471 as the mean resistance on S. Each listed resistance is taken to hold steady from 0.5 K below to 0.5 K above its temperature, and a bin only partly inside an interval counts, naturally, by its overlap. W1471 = 2.16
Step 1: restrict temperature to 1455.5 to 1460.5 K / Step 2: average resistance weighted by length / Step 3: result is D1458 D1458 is 2.32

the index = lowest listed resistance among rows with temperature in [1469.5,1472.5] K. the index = 2.1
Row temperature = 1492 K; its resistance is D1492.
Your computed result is 1.43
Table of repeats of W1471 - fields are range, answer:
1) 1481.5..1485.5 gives 1.39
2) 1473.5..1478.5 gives 1.81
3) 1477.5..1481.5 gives 1.56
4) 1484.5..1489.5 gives 1.36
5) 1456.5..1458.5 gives 2.34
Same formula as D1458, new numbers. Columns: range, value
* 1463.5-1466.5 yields 2.12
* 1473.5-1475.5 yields 1.96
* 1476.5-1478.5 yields 1.71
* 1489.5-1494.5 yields 1.39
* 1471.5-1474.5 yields 2.09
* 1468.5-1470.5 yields 2.23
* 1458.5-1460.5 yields 2.23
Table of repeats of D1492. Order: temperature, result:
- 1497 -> 1.51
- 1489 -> 1.31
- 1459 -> 2.14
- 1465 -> 2.19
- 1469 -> 2.26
